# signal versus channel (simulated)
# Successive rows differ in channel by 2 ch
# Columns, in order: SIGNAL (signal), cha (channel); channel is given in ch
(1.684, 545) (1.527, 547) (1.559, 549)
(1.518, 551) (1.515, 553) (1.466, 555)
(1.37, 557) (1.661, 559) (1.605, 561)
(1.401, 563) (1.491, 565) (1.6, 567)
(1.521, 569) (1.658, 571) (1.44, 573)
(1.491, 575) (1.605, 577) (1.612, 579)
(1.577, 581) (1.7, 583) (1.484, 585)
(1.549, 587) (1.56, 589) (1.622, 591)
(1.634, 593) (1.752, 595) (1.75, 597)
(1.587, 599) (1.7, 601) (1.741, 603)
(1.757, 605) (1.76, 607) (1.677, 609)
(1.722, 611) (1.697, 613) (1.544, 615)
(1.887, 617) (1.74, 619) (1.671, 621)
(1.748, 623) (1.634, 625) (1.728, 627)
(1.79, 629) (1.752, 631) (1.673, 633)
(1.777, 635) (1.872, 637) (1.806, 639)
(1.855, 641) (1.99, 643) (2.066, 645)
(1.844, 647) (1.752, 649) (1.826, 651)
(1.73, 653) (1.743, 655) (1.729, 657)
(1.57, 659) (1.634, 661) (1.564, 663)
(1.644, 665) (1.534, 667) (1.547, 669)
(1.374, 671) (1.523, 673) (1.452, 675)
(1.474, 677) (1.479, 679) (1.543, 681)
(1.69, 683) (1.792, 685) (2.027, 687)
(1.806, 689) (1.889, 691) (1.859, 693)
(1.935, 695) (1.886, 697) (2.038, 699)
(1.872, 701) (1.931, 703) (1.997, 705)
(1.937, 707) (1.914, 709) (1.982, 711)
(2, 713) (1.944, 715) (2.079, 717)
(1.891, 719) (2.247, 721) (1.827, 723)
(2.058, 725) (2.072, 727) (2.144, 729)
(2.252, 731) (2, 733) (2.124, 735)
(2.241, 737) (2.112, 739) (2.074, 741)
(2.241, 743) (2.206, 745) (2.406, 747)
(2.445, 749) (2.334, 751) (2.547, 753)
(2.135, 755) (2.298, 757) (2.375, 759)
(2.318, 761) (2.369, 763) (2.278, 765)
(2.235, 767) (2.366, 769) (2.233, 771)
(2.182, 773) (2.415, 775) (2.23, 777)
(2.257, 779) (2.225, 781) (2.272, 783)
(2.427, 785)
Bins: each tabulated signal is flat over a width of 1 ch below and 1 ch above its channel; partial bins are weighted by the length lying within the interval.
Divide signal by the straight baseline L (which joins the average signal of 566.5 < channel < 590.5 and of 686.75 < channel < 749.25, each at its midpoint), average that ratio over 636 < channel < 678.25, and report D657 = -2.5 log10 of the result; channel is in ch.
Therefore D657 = 0.09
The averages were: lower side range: 1.57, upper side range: 2.04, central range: 1.69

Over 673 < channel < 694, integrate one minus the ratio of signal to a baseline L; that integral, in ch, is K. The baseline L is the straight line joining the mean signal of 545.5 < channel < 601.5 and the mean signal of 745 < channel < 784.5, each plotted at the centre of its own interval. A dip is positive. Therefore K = 3.2 ch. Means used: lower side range 1.57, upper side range 2.31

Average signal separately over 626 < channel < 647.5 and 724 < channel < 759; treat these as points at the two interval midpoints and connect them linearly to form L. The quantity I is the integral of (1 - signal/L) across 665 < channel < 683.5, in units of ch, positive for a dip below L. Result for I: 4.3 ch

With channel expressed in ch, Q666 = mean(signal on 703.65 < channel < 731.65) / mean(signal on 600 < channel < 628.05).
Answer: 1.18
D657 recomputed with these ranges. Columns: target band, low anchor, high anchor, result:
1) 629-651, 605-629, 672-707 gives -0.06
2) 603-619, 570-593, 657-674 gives -0.10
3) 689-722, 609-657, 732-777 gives 0.06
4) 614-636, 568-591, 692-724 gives -0.01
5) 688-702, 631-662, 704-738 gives 0.03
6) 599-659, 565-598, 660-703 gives -0.07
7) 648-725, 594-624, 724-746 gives 0.11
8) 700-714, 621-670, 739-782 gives 0.05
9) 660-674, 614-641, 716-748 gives 0.22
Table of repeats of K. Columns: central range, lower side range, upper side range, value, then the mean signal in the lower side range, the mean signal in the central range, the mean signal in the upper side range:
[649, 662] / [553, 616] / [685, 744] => 0.8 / 1.6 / 1.71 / 2.01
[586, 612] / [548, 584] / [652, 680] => -2.1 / 1.54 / 1.68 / 1.57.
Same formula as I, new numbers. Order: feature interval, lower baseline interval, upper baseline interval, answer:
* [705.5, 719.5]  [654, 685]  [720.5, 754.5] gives 0.0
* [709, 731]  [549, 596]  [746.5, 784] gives 1.1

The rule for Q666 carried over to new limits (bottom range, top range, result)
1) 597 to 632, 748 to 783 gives 1.35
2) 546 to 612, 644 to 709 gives 1.09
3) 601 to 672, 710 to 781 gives 1.27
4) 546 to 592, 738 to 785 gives 1.48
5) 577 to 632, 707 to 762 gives 1.28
